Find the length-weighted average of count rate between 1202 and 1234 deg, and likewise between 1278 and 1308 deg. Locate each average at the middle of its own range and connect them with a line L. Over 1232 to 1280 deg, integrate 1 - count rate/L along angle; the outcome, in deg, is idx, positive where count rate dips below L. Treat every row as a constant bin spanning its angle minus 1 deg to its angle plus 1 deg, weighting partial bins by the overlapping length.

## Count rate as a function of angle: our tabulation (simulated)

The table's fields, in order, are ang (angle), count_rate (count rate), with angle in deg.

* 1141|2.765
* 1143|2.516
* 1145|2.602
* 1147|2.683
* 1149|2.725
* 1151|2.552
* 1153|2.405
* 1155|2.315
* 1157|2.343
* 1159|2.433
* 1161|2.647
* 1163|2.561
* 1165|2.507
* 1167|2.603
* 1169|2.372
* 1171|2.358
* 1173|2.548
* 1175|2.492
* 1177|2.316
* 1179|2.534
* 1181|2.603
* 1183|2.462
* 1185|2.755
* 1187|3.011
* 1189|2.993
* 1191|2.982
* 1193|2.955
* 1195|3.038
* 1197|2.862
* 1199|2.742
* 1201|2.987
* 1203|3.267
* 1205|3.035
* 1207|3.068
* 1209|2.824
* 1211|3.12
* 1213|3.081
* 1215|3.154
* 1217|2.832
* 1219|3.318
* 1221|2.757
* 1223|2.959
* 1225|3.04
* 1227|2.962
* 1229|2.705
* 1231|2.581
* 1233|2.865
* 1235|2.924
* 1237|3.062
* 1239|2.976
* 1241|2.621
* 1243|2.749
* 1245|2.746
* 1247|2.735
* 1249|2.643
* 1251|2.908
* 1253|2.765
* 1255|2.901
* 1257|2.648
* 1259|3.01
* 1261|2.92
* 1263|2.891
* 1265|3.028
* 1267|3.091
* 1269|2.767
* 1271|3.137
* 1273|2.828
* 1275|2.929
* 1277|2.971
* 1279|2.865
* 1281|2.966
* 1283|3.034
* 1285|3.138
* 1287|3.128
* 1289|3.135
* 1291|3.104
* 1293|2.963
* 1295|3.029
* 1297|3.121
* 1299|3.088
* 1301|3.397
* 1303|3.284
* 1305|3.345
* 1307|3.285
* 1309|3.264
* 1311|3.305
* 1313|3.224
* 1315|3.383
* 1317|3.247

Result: 2.8 deg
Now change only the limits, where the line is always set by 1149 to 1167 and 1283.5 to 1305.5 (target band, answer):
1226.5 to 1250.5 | 0.69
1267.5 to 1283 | 0.62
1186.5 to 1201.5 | -1.56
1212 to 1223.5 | -0.99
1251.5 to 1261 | 0.39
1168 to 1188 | 0.34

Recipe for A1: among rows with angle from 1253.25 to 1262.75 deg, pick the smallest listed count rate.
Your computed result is 2.648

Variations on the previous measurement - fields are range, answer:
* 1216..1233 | 2.581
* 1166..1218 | 2.316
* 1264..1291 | 2.767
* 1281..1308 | 2.963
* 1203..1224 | 2.757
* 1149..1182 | 2.315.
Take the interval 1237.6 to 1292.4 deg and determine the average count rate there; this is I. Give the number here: 2.91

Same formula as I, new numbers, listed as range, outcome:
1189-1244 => 2.94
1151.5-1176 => 2.47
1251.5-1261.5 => 2.85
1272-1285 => 2.95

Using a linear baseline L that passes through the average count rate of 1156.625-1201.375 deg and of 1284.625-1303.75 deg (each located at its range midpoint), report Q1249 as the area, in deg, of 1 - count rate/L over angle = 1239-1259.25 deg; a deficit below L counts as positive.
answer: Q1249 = 1.2 deg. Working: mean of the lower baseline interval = 2.66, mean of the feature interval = 2.77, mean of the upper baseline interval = 3.14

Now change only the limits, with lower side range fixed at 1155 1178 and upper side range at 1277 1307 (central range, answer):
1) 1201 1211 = -1.43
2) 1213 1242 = -1.45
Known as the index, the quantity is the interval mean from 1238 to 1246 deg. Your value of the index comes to 2.77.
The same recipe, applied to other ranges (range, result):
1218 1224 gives 3.01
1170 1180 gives 2.45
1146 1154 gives 2.59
